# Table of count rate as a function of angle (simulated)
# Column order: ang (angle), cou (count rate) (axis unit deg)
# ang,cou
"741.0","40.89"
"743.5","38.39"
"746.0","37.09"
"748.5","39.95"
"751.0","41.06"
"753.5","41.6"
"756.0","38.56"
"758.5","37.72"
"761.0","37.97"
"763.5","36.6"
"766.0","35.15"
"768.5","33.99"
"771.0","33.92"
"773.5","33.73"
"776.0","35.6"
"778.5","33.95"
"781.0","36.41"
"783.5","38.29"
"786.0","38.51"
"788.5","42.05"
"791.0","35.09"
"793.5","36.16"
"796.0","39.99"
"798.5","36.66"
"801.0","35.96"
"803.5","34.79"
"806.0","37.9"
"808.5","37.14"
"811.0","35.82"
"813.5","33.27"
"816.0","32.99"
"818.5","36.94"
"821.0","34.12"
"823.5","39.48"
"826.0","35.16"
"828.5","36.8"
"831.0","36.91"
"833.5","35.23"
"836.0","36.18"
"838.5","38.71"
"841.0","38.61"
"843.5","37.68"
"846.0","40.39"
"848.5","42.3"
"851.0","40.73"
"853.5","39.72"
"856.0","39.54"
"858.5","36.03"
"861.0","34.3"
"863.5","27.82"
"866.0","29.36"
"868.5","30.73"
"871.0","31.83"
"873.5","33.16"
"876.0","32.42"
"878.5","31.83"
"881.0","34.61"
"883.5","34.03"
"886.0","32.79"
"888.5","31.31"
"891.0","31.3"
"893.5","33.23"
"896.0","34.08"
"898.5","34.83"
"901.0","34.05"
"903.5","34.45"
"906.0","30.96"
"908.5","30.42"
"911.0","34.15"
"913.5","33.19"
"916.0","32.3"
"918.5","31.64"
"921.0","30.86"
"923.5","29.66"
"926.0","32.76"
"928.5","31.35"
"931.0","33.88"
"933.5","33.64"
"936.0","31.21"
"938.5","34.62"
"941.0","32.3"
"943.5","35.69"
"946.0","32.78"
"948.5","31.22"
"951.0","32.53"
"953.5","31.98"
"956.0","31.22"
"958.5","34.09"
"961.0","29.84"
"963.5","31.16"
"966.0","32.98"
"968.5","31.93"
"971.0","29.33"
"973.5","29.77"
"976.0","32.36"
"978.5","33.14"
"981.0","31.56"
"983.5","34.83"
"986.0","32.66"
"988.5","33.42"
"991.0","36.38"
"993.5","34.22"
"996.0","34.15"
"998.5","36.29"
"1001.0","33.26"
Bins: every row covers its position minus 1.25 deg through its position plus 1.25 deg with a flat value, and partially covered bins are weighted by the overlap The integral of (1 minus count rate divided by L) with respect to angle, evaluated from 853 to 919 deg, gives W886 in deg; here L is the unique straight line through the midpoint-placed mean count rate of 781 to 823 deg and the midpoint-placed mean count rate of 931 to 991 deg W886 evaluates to 2.66 deg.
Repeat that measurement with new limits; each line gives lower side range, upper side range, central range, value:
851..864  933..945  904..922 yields 1.2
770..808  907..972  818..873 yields -2.0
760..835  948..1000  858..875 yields 1.5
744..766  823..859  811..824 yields 1.1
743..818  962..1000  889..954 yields 2.8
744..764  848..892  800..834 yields 0.3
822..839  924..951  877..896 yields 1.0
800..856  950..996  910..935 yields 1.3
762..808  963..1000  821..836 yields -0.3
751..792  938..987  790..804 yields -0.1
